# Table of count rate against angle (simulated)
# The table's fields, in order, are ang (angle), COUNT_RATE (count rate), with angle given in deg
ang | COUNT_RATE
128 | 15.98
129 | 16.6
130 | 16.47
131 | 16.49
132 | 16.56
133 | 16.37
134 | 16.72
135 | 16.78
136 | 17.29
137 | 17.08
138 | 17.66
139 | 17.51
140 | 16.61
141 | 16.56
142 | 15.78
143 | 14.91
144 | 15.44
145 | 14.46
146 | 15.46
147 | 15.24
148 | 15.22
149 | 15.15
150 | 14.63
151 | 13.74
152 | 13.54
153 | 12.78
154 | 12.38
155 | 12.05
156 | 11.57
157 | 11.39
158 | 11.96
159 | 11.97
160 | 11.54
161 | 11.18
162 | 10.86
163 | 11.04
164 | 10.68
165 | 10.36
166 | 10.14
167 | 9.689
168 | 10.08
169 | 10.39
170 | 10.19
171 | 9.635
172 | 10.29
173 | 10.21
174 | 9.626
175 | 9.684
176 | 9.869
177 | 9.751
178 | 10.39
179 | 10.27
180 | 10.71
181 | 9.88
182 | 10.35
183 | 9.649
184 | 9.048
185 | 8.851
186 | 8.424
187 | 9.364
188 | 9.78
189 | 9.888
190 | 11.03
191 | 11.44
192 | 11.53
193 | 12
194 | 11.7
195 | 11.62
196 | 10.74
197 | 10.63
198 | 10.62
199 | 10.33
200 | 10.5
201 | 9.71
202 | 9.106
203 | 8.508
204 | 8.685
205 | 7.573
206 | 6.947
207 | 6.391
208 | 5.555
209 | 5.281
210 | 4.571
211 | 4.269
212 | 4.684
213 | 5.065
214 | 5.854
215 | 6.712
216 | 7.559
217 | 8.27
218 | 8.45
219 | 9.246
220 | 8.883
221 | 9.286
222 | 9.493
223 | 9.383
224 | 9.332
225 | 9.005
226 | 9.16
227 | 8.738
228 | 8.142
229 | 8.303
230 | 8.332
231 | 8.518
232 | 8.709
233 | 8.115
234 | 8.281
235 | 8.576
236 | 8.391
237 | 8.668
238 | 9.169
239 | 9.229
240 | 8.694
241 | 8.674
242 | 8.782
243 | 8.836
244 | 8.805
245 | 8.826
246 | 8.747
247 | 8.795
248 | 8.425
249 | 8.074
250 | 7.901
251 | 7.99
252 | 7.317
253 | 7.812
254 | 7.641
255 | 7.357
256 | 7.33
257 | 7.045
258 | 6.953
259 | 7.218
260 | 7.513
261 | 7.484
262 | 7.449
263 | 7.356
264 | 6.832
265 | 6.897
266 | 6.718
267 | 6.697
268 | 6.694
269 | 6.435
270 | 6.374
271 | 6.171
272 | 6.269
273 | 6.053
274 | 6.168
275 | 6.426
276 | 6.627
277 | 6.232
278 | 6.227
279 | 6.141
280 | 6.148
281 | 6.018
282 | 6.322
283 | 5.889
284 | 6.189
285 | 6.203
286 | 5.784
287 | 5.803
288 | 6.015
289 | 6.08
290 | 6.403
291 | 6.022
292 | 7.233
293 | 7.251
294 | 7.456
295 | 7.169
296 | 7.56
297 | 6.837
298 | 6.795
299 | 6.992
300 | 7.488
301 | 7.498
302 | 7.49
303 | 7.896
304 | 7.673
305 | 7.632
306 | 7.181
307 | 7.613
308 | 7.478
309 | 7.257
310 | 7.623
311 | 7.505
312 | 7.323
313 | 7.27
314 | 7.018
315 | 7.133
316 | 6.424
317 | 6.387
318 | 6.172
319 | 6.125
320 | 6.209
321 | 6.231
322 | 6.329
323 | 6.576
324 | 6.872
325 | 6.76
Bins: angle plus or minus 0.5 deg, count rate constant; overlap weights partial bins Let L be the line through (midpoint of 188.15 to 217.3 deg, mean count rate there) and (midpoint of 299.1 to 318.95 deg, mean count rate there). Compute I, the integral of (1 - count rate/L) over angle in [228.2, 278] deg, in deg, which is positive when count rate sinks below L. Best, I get 1.70 deg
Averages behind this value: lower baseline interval 8.53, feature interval 7.66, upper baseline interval 7.23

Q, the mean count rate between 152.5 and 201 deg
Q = 10.6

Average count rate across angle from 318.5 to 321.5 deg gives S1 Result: 6.19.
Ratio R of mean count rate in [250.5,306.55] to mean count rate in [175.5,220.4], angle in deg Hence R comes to 0.77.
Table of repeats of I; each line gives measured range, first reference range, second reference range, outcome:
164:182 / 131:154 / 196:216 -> 2.47 deg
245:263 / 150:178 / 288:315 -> 1.69 deg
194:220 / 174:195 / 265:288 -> 3.68 deg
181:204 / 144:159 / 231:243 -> 2.08 deg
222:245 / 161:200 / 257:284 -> -1.80 deg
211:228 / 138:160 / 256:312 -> 3.87 deg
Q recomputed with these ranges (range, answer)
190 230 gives 8.57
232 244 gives 8.68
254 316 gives 6.85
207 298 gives 7.34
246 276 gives 7.17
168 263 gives 8.73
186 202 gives 10.6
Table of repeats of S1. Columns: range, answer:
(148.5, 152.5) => 14.3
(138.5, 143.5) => 16.3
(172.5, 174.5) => 9.92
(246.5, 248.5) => 8.61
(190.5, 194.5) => 11.7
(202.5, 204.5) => 8.6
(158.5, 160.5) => 11.8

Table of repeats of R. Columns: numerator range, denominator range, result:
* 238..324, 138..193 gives 0.60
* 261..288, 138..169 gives 0.49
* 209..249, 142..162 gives 0.61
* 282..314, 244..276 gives 0.96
